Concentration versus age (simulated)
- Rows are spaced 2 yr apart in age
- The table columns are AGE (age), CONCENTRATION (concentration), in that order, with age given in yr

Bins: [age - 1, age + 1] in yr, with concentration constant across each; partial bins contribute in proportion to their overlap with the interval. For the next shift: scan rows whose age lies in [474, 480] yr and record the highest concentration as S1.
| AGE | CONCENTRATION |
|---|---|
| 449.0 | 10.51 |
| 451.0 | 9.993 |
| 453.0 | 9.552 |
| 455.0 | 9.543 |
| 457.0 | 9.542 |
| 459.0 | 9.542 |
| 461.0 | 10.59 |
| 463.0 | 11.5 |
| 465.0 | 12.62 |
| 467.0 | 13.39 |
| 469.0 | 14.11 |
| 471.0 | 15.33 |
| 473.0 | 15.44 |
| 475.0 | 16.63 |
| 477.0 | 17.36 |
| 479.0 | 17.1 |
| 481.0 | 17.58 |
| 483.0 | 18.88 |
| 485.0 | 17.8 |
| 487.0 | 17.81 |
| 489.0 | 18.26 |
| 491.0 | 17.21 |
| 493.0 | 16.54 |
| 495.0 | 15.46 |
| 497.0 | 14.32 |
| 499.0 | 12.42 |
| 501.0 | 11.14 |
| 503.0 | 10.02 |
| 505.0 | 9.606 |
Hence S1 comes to 17.36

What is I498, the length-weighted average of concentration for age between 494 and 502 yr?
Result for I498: 13.3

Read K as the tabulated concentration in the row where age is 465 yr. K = 12.62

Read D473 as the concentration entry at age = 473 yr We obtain 15.44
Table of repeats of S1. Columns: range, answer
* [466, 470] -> 14.11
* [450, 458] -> 9.993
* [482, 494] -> 18.88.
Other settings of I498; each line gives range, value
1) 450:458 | 9.66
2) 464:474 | 14.2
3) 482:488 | 18.2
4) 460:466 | 11.6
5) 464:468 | 13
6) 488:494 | 17.3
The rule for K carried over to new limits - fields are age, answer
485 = 17.8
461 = 10.59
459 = 9.542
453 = 9.552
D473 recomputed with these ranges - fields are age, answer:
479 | 17.1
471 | 15.33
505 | 9.606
